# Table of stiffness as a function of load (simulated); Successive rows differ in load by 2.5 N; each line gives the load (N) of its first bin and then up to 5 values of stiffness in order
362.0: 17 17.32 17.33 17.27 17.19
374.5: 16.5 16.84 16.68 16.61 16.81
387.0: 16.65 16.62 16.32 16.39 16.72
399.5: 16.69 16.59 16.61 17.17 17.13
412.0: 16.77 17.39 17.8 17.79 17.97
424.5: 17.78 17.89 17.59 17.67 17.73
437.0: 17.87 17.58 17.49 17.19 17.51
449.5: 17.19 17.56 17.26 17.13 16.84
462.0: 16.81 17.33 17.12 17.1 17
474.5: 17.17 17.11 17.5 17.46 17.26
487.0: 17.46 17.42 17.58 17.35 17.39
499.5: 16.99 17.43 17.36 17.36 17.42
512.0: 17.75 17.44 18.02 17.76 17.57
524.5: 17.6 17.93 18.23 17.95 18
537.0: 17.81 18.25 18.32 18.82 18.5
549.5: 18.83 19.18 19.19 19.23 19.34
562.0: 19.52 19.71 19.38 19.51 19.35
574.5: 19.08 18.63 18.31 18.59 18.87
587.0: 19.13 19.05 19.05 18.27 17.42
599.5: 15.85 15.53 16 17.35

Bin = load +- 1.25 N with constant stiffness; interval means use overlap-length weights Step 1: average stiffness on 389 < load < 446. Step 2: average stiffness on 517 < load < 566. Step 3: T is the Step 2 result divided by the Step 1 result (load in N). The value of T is 1.07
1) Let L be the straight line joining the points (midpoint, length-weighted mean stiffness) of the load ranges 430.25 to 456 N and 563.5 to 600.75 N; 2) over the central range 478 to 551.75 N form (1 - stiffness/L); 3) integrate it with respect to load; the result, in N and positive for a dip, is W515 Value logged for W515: 1.4 N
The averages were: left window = 17.5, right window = 18.7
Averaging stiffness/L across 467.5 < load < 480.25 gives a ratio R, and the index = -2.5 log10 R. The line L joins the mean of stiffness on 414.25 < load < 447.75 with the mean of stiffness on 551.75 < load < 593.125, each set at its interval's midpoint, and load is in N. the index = 0.06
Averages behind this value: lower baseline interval 17.7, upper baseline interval 19.1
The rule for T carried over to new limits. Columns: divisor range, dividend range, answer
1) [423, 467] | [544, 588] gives 1.09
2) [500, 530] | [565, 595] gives 1.08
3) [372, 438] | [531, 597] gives 1.10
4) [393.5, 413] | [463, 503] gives 1.03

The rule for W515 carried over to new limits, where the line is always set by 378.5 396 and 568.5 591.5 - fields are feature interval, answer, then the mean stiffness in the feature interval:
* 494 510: 0.6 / 17.3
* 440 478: 0.6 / 17.2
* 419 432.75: -0.6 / 17.8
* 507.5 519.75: 0.3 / 17.7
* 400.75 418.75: -0.2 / 17.1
